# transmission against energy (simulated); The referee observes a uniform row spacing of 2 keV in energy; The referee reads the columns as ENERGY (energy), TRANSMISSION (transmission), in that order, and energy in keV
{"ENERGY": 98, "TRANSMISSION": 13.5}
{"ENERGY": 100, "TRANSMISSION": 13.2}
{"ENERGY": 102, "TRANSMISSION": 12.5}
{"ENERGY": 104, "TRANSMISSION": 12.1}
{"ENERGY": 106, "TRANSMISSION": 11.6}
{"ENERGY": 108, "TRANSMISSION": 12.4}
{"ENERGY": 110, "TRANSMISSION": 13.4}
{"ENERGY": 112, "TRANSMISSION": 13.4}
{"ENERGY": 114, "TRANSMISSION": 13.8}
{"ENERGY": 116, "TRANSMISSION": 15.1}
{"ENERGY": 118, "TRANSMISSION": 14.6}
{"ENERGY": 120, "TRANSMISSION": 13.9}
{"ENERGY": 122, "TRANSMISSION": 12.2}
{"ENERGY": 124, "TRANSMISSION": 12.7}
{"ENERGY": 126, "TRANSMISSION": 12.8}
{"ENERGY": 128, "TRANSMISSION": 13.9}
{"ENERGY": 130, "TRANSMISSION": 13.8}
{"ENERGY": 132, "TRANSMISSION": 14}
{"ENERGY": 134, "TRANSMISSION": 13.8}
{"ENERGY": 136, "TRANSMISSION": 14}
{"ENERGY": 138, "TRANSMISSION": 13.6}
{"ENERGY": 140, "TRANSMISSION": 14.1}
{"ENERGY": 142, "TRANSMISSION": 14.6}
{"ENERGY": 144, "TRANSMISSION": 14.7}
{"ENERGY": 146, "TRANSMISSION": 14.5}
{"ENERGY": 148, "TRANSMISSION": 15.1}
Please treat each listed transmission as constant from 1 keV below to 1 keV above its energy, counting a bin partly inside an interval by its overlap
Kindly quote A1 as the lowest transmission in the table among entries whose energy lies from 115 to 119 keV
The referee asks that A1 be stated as 14.6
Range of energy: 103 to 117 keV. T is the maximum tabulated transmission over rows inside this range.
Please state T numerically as 15.1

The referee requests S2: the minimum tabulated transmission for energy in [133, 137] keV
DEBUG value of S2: 13.8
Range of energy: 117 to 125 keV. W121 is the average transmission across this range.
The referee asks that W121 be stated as 13.3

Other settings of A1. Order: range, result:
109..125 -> 12.2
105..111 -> 11.6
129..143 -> 13.6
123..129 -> 12.7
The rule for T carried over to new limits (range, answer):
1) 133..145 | 14.7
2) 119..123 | 13.9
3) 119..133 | 14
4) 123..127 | 12.8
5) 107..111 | 13.4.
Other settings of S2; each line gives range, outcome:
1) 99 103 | 12.5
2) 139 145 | 14.1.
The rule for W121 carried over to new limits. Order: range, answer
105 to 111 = 12.5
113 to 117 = 14.4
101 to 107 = 12.1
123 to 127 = 12.8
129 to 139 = 13.8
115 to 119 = 14.8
